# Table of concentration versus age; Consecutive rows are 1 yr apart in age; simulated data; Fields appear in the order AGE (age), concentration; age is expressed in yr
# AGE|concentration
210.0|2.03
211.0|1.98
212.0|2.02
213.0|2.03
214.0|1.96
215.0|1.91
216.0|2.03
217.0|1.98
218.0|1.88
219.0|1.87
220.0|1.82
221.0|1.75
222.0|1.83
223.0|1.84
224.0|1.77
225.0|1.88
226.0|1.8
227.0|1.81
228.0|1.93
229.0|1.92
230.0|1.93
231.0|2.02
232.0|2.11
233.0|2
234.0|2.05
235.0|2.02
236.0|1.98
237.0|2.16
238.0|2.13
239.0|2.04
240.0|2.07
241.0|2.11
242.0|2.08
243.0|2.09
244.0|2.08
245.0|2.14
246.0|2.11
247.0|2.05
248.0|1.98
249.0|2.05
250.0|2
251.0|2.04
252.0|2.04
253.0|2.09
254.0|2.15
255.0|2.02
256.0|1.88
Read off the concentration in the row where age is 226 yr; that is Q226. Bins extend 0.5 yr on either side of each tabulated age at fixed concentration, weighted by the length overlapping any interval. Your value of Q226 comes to 1.8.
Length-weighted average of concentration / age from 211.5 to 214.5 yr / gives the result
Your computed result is 2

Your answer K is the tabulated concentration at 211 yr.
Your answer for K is 1.98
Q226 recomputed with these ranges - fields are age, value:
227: 1.81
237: 2.16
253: 2.09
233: 2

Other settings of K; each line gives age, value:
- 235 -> 2.02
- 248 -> 1.98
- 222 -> 1.83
